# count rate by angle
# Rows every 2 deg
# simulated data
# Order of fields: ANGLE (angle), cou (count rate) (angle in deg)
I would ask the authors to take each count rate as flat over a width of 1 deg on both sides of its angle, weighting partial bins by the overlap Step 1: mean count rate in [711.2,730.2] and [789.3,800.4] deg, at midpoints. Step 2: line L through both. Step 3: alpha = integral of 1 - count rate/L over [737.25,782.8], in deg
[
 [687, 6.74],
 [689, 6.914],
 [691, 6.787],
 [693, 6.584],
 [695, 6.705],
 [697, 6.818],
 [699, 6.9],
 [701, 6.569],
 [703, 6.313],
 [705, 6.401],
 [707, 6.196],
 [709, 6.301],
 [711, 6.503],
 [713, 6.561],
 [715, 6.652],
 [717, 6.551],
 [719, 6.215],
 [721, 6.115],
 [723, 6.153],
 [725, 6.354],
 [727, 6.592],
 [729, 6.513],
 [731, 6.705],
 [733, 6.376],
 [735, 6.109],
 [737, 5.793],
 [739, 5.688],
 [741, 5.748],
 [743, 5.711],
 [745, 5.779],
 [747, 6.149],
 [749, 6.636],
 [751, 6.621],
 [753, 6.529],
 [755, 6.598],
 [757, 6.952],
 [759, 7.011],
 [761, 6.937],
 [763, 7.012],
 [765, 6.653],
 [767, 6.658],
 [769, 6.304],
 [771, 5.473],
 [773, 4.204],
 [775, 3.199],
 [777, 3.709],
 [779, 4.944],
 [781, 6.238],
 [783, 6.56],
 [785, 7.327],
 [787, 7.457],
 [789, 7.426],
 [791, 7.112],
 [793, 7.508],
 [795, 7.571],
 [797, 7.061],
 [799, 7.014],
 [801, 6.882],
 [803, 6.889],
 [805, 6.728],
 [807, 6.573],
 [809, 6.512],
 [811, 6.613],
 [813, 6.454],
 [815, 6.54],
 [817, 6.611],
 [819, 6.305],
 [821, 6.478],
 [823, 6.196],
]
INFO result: 6.0 deg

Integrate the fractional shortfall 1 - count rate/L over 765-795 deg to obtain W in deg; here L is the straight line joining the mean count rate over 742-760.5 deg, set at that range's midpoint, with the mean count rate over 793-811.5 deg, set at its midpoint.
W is 2.9 deg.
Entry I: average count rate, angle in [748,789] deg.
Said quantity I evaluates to 6.18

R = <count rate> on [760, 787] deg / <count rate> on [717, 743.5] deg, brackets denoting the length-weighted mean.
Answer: 0.95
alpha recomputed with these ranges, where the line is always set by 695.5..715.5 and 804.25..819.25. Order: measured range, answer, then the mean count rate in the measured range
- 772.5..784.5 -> 2.94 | 4.94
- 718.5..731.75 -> 0.30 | 6.38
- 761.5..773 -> 0.51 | 6.25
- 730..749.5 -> 1.42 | 6.05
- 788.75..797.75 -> -1.09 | 7.34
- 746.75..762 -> -0.40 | 6.71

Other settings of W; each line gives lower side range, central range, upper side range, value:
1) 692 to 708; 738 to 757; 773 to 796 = 0.4 deg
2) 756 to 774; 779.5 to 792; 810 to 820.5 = -1.0 deg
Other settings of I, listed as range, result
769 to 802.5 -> 6.24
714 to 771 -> 6.38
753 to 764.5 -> 6.86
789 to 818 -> 6.88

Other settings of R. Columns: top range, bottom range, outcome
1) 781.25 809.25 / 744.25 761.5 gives 1.07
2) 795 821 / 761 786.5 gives 1.16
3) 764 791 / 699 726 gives 0.92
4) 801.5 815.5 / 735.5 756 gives 1.08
